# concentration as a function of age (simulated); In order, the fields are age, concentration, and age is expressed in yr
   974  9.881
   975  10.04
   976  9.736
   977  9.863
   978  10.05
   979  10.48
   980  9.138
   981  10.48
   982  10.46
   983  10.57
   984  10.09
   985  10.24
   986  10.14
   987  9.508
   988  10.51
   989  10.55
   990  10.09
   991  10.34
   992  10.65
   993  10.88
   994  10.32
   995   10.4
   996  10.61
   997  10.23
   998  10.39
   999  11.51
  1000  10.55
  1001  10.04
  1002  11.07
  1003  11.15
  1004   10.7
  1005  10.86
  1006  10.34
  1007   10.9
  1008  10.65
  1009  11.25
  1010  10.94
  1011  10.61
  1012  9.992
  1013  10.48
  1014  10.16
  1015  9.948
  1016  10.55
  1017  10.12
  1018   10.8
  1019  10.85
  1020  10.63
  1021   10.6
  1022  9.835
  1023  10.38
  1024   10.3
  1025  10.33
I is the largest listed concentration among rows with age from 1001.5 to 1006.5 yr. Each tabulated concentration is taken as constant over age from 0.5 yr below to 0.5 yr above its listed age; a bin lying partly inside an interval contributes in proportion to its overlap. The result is 11.15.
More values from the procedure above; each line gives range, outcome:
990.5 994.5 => 10.88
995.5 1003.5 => 11.51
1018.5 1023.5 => 10.85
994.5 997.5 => 10.61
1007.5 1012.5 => 11.25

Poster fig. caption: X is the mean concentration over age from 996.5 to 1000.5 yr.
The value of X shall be 10.7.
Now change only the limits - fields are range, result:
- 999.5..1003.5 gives 10.7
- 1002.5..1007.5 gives 10.8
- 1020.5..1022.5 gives 10.2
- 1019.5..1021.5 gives 10.6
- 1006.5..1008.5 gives 10.8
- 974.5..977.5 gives 9.88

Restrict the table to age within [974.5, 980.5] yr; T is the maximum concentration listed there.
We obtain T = 10.48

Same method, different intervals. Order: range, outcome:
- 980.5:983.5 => 10.57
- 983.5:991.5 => 10.55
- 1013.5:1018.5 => 10.8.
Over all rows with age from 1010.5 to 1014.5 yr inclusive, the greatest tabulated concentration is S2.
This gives 10.61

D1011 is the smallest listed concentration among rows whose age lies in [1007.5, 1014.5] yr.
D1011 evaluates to 9.992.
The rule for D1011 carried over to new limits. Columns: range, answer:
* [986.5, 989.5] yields 9.508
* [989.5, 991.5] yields 10.09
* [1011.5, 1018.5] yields 9.948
